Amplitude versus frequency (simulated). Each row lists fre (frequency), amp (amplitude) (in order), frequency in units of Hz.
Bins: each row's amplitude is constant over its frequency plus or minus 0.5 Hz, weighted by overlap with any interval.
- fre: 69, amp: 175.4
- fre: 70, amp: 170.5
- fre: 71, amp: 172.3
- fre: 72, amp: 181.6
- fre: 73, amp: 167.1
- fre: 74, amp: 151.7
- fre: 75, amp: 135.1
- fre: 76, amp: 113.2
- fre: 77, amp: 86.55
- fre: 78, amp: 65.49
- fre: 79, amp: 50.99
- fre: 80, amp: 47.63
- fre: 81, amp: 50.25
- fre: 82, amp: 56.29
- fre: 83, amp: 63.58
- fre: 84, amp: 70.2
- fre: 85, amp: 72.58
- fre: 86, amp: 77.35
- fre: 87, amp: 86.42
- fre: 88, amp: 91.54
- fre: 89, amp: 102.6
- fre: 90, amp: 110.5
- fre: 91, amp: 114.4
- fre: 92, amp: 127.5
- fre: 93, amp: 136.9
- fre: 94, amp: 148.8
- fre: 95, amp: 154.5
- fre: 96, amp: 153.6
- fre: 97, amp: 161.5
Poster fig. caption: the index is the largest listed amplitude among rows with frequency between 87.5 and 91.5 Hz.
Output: 114.4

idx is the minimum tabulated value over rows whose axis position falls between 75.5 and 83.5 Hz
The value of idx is 47.63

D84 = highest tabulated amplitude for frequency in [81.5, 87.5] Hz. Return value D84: 86.42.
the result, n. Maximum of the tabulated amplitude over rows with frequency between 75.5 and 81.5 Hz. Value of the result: 113.2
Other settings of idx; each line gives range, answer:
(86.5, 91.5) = 86.42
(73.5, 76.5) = 113.2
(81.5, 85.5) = 56.29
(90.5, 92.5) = 114.4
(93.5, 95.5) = 148.8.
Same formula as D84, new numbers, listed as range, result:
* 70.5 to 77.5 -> 181.6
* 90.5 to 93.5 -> 136.9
